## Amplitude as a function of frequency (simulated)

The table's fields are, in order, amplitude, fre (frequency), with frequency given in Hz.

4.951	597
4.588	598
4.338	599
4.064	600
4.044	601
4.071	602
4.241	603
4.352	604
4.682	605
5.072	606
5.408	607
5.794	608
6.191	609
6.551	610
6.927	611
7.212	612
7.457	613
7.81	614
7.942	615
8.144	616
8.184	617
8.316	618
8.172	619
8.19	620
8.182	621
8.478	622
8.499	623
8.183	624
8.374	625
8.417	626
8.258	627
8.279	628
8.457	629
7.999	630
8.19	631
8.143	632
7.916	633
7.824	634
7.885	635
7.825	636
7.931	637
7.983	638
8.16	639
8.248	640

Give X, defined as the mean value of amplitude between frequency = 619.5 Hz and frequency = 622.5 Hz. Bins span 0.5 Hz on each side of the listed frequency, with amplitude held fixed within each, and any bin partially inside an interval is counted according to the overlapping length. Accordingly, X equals 8.28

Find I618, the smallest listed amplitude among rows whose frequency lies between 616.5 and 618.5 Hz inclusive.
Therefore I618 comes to 8.184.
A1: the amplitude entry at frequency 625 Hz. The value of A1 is 8.374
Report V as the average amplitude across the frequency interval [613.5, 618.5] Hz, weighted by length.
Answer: 8.08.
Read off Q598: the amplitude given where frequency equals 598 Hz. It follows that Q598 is 4.588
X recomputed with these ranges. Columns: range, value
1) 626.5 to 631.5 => 8.24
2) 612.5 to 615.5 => 7.74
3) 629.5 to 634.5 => 8.01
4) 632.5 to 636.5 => 7.86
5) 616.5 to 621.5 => 8.21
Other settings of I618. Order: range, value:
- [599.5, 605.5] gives 4.044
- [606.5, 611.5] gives 5.408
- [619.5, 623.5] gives 8.182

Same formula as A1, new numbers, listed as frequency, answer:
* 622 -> 8.478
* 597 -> 4.951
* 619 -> 8.172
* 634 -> 7.824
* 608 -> 5.794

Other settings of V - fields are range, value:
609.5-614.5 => 7.19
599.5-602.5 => 4.06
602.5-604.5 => 4.3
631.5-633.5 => 8.03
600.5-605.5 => 4.28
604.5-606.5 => 4.88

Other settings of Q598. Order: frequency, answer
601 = 4.044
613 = 7.457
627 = 8.258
